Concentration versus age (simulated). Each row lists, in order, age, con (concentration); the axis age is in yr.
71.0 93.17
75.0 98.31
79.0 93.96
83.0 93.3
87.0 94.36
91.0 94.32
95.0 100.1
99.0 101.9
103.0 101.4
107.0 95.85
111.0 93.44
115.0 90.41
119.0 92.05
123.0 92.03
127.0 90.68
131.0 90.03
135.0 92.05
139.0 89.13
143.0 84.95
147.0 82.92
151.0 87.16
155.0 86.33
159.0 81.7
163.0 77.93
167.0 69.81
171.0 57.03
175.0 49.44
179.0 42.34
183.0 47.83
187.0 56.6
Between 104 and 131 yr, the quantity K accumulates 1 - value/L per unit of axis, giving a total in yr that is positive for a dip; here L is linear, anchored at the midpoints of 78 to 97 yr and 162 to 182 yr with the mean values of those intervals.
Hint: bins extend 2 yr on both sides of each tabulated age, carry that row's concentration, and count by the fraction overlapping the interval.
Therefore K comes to -3.5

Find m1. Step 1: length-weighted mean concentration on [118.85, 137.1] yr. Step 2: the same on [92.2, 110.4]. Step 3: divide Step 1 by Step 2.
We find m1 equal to 0.92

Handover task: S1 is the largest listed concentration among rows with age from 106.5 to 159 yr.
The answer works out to 95.85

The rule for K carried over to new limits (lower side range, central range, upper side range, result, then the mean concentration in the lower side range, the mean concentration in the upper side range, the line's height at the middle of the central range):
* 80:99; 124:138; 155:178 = -1.74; 96.1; 67.8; 80.8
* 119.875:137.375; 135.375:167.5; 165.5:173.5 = -3.78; 91.2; 62.1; 75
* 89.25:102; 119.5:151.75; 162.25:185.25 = -4.97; 99.1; 56.3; 77.2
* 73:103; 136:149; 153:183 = -1.87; 96.9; 65.1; 75.3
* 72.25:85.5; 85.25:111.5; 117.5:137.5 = -1.14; 95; 91.3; 93.5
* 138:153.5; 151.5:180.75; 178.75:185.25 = -1.42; 85.8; 46.3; 63.6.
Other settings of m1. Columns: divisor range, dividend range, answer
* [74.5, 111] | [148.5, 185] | 0.69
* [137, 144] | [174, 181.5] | 0.52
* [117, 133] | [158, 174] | 0.76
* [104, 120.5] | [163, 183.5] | 0.60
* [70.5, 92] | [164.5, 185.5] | 0.57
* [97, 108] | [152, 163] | 0.83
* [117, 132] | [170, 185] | 0.53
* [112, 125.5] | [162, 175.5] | 0.70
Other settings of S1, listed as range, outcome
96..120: 101.9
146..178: 87.16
